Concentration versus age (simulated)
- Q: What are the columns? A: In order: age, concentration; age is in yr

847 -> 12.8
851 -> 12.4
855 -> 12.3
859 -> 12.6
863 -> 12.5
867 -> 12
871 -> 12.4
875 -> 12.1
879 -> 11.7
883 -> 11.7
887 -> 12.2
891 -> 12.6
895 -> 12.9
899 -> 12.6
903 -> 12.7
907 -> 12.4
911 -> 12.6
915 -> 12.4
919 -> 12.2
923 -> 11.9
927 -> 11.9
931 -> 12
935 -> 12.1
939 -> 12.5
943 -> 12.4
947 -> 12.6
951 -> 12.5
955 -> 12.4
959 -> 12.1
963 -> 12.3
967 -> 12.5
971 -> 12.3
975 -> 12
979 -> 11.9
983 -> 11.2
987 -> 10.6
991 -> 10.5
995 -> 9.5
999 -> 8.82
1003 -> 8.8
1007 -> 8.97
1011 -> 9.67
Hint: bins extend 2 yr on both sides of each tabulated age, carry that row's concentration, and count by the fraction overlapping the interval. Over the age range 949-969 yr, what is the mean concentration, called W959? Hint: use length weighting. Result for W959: 12.4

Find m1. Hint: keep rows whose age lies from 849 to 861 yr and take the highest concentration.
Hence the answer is 12.6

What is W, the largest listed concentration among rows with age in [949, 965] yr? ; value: 12.5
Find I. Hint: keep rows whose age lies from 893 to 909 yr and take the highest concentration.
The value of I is 12.9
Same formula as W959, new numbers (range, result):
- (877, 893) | 12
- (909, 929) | 12.2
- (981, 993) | 10.8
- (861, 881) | 12.1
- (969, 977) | 12.2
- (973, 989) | 11.4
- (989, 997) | 10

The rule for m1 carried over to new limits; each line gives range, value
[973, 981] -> 12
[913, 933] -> 12.4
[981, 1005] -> 11.2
